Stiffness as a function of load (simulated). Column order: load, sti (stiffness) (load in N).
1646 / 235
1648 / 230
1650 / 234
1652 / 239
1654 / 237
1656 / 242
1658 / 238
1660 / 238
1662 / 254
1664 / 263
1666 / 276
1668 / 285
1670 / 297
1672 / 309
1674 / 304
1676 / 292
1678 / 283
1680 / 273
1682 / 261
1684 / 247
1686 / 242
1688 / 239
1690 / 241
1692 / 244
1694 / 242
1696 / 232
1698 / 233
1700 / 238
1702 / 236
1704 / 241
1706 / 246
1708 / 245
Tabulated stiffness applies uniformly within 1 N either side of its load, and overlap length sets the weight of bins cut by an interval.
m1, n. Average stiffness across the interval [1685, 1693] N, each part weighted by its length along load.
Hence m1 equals 242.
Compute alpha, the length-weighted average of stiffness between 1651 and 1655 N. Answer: 238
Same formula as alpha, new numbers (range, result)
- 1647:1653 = 234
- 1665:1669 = 280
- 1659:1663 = 246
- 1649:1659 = 238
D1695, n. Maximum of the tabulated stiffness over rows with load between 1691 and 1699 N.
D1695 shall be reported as 244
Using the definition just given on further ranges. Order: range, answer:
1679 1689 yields 273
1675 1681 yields 292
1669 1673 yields 309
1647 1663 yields 254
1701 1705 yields 241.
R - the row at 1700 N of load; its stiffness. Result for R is 238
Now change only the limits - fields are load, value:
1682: 261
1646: 235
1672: 309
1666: 276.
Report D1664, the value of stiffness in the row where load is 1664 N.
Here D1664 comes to 263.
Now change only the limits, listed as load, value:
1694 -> 242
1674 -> 304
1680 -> 273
